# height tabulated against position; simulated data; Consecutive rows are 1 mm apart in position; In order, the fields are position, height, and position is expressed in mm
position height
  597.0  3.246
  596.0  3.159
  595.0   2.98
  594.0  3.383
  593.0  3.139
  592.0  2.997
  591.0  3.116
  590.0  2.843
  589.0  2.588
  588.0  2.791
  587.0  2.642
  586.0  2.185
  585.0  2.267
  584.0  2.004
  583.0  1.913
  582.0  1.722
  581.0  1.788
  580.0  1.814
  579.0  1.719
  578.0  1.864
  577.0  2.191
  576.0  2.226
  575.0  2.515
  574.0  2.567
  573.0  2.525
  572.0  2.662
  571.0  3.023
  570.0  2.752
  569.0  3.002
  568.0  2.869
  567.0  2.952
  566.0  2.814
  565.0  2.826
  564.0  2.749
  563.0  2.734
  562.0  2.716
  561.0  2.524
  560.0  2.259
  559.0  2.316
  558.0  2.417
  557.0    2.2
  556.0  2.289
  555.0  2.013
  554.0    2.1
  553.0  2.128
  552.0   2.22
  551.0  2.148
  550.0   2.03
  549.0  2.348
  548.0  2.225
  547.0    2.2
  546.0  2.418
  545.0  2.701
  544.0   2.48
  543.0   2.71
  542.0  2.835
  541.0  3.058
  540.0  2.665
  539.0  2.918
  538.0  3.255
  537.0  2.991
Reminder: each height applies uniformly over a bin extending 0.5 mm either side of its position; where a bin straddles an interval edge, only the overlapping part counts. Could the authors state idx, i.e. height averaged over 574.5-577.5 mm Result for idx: 2.31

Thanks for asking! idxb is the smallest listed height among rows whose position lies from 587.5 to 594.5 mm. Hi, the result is 2.588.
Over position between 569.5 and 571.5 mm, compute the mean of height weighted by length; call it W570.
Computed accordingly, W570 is 2.89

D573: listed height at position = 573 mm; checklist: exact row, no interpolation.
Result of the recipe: 2.525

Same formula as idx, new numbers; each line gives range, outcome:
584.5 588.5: 2.47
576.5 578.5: 2.03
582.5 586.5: 2.09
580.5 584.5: 1.86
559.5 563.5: 2.56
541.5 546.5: 2.63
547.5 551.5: 2.19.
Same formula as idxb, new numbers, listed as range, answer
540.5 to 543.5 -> 2.71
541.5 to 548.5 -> 2.2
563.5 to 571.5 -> 2.749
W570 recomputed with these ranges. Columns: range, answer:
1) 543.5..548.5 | 2.4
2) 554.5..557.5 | 2.17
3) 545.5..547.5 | 2.31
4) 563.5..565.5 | 2.79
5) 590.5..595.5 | 3.12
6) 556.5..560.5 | 2.3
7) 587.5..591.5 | 2.83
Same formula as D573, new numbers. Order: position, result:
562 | 2.716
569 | 3.002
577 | 2.191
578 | 1.864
